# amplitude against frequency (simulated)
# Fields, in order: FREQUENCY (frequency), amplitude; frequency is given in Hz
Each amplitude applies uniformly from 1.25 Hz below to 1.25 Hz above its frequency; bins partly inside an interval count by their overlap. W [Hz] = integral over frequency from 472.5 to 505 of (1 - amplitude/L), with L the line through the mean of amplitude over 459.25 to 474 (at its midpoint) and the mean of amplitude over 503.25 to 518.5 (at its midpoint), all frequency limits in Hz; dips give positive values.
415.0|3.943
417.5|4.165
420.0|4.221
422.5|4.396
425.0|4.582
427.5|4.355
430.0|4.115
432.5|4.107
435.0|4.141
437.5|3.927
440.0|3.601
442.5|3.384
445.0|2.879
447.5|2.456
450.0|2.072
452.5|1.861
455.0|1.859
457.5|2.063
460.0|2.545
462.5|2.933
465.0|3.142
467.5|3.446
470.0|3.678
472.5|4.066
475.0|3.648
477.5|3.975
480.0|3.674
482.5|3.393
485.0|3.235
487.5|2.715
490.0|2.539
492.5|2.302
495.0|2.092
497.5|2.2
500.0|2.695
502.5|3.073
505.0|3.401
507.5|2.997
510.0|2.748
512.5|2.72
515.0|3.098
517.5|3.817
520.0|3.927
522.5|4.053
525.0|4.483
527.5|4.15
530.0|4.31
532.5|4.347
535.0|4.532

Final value 2.1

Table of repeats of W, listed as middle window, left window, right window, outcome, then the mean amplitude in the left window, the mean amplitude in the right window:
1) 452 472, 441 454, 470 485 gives 2.3 Hz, 2.54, 3.7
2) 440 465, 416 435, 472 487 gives 8.8 Hz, 4.26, 3.6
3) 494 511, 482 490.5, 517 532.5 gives 3.6 Hz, 2.97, 4.16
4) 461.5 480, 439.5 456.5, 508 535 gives -4.1 Hz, 2.54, 3.78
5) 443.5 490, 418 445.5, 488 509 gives 4.0 Hz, 4.01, 2.67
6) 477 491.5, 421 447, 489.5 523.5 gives 0.3 Hz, 3.91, 2.98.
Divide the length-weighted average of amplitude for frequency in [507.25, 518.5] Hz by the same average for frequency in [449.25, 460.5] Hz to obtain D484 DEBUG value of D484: 1.5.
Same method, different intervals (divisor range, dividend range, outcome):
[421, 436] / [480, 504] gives 0.64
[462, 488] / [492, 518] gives 0.81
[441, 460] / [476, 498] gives 1.23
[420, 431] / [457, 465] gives 0.61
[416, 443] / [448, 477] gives 0.70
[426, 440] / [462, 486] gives 0.87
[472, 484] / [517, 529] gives 1.10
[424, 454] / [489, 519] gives 0.82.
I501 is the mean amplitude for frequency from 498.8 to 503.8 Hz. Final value 2.89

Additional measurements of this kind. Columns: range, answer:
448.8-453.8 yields 1.96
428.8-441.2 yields 3.98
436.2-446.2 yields 3.45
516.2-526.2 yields 4.06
